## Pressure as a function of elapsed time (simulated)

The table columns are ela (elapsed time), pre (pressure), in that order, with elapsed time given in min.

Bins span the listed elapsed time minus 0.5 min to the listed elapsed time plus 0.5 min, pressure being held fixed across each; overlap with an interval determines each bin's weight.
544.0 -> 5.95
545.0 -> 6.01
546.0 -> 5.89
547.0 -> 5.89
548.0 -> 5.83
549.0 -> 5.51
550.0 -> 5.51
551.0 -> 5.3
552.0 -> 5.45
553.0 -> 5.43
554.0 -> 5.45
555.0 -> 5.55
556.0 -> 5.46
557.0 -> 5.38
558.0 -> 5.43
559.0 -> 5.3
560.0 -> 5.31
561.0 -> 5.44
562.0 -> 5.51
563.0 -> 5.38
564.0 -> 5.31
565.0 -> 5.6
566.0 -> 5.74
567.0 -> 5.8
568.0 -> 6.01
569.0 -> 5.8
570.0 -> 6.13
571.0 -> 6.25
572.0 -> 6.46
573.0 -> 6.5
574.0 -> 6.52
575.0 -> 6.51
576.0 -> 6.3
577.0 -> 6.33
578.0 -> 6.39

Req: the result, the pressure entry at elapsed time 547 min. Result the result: 5.89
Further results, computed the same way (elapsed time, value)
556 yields 5.46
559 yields 5.3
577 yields 6.33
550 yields 5.51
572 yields 6.46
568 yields 6.01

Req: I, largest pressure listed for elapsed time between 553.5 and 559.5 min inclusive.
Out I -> 5.55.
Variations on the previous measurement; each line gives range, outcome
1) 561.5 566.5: 5.74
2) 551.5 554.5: 5.45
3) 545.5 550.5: 5.89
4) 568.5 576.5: 6.52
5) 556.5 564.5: 5.51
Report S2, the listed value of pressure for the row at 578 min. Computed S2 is 6.39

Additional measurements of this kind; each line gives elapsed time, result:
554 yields 5.45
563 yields 5.38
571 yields 6.25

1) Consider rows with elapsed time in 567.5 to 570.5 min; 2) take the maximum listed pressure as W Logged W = 6.13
